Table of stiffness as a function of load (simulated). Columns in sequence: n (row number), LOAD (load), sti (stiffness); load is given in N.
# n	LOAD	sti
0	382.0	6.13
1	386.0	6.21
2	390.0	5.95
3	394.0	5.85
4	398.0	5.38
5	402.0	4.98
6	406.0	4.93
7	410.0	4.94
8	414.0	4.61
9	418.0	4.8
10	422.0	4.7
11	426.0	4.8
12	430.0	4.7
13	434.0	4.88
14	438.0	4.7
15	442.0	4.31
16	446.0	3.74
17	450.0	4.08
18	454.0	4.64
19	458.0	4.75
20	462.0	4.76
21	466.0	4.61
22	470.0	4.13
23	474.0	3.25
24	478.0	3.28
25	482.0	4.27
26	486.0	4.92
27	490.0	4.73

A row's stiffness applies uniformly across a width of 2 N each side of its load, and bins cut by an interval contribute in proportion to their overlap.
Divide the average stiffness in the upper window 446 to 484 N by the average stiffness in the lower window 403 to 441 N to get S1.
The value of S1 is 0.87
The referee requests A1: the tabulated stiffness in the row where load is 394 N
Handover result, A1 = 5.85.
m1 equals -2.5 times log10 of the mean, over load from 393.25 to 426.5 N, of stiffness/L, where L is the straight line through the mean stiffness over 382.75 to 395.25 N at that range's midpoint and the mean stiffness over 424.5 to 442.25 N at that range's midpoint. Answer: 0.09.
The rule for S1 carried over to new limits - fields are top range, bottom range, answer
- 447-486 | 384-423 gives 0.80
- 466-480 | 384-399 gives 0.63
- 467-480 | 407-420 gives 0.76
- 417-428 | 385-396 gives 0.80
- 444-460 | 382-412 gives 0.78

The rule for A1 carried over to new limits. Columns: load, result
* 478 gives 3.28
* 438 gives 4.7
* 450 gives 4.08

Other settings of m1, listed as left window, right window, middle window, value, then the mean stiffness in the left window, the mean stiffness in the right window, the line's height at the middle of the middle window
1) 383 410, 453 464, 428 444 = 0.08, 5.53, 4.72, 5.01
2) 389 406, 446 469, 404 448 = 0.08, 5.44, 4.48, 4.98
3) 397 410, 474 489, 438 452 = 0.10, 5.05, 4.07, 4.53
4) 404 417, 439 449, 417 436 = -0.07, 4.82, 4.1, 4.48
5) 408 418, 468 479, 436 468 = -0.12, 4.78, 3.58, 4.01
